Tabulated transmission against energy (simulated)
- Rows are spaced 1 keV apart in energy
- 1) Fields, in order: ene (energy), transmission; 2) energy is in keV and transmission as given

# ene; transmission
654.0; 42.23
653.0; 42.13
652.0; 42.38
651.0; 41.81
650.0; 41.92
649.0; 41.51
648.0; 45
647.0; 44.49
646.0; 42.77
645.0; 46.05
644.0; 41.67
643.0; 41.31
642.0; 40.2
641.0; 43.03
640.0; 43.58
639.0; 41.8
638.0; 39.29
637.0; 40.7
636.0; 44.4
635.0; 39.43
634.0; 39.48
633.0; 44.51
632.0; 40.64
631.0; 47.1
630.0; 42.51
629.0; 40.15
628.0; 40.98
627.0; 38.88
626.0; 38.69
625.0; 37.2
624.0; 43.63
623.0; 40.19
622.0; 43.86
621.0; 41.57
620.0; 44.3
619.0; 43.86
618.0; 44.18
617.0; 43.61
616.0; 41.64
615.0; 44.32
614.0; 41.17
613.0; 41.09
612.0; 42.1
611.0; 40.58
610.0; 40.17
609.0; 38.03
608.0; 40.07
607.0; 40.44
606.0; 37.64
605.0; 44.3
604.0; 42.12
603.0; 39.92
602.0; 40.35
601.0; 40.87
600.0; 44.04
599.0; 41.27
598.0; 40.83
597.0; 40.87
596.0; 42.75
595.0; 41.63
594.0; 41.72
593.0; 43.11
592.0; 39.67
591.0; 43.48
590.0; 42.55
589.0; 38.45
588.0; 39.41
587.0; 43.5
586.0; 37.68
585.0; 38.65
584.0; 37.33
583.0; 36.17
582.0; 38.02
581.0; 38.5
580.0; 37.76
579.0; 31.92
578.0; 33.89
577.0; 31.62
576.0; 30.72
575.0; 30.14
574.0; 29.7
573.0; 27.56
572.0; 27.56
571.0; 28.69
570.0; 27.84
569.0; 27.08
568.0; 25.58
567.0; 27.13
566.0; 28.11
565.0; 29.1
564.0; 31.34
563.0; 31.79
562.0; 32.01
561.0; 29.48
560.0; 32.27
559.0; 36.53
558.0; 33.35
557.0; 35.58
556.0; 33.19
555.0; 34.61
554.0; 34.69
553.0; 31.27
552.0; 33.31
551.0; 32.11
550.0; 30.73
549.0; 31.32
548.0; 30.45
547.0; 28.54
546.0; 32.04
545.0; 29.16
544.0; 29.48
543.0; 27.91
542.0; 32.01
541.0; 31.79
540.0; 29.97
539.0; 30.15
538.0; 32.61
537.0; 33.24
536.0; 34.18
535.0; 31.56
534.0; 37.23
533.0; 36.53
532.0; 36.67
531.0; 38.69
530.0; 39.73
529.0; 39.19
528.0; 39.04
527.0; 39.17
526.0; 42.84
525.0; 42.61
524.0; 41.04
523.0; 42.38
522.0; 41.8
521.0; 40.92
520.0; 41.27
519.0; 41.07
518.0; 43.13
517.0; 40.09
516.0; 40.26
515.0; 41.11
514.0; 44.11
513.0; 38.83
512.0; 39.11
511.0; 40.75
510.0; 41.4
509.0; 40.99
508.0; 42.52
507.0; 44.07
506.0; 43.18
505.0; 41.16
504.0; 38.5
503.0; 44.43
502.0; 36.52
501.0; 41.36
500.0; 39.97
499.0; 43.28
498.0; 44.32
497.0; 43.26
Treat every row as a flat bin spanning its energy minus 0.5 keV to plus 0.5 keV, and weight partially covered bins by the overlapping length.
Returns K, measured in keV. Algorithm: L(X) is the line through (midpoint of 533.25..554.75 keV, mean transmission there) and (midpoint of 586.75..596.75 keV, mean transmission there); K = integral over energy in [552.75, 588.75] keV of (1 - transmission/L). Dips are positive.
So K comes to 4.2 keV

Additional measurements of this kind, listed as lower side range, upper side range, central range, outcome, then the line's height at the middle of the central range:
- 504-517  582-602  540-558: 4.1 keV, 41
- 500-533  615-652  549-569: 4.7 keV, 41.3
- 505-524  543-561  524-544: 0.6 keV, 36.6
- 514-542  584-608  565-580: 4.0 keV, 40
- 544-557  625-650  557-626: -1.4 keV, 36.6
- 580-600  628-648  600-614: 0.1 keV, 41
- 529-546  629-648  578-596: -0.7 keV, 37.8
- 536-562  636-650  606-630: -1.0 keV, 39.7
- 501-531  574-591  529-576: 8.5 keV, 38.6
